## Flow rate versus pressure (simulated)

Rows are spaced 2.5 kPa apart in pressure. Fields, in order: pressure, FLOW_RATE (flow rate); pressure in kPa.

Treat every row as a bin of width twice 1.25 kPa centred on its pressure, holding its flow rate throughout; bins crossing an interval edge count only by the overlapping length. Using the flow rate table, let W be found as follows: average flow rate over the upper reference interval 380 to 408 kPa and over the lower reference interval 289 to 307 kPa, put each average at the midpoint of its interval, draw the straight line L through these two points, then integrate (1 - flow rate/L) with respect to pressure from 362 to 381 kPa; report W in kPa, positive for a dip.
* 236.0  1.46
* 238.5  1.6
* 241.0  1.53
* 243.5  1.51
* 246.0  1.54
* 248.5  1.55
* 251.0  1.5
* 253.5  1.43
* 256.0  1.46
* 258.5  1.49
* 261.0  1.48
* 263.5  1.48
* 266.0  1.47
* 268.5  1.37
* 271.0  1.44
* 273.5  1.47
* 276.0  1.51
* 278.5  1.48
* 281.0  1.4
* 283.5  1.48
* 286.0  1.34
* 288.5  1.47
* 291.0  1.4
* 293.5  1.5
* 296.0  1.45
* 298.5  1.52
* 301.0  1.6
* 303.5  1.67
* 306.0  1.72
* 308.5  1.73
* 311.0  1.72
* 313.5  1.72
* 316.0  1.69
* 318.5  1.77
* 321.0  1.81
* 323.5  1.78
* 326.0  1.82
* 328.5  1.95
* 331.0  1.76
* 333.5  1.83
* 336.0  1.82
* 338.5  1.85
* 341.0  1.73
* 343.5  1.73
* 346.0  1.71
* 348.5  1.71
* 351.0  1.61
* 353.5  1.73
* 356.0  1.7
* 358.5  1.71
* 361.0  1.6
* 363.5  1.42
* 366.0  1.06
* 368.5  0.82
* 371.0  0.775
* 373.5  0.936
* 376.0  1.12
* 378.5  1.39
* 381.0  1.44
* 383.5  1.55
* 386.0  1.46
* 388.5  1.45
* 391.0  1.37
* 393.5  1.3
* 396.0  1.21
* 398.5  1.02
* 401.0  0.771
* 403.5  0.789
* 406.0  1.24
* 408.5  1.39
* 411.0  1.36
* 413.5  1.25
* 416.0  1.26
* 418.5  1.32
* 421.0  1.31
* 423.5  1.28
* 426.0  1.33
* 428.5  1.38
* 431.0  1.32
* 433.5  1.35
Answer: 3.0 kPa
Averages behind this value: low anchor 1.55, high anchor 1.24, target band 1.11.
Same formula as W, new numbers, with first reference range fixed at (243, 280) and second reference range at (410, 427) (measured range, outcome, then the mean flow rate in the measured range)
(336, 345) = -2.5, 1.78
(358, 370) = 0.7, 1.29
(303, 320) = -3.6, 1.72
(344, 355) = -2.5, 1.69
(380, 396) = -0.9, 1.41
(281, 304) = -0.6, 1.48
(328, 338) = -3.1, 1.83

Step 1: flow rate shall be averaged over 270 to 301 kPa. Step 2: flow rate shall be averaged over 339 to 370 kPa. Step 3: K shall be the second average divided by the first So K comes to 1.1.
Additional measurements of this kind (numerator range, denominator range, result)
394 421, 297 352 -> 0.67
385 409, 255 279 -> 0.81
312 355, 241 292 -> 1.20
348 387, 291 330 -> 0.81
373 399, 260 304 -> 0.89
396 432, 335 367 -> 0.74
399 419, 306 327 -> 0.66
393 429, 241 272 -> 0.82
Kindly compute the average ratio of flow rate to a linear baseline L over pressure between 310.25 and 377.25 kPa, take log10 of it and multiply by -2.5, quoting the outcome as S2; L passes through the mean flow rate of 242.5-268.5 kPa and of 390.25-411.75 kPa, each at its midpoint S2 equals -0.227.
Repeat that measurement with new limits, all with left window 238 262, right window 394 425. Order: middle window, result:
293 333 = -0.23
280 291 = 0.01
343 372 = -0.13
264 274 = 0.02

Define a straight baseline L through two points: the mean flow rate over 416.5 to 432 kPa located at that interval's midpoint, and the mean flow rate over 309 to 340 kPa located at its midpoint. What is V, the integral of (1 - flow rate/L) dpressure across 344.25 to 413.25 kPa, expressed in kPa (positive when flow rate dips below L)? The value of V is 9.8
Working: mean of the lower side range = 1.79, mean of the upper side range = 1.32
